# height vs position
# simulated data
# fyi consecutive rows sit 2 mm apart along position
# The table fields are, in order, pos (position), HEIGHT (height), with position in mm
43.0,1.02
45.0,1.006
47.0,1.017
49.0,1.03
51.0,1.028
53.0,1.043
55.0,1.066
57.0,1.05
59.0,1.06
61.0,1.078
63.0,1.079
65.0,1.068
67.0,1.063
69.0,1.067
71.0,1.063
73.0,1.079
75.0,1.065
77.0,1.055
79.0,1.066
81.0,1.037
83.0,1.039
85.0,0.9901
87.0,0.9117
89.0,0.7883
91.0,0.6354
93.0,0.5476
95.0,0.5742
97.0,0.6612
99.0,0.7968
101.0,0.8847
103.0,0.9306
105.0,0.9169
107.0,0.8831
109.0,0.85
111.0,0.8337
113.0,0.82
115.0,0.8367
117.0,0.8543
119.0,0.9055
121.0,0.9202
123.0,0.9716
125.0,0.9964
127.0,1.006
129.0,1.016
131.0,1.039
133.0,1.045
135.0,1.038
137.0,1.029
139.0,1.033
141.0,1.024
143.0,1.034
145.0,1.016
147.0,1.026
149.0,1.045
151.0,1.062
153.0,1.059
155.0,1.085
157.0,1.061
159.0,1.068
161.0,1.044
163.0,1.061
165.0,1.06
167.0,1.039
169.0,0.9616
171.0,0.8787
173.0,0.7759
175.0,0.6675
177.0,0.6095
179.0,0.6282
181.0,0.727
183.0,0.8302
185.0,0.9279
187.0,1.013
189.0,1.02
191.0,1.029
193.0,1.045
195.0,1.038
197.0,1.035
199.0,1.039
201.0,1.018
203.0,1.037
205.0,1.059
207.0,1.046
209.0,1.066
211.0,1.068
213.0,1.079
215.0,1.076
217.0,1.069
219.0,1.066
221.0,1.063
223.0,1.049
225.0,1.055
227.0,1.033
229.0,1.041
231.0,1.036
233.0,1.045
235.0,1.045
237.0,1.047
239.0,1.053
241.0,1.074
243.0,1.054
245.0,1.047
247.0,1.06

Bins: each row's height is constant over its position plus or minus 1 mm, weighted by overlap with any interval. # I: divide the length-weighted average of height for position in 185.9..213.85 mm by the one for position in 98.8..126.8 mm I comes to 1.2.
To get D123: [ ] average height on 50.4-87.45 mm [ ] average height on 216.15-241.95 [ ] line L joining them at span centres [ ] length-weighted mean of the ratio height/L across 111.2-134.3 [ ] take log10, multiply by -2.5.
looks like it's 0.12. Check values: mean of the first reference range 1.05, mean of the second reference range 1.05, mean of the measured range 0.944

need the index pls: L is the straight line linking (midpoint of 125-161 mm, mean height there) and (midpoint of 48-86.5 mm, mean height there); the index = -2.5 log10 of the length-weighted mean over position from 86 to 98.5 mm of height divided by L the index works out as 0.452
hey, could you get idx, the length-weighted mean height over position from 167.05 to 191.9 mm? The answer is 0.846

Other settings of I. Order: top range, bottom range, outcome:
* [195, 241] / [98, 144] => 1.12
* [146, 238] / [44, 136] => 1.05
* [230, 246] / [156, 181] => 1.17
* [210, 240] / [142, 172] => 1.02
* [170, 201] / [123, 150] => 0.87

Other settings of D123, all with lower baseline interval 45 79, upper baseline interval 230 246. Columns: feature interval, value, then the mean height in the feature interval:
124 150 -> 0.03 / 1.03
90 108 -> 0.36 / 0.759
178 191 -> 0.20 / 0.871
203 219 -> -0.01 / 1.06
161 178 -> 0.18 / 0.891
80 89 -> 0.09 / 0.972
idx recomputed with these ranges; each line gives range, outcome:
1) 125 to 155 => 1.03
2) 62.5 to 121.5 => 0.906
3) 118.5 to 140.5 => 1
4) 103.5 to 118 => 0.859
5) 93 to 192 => 0.927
